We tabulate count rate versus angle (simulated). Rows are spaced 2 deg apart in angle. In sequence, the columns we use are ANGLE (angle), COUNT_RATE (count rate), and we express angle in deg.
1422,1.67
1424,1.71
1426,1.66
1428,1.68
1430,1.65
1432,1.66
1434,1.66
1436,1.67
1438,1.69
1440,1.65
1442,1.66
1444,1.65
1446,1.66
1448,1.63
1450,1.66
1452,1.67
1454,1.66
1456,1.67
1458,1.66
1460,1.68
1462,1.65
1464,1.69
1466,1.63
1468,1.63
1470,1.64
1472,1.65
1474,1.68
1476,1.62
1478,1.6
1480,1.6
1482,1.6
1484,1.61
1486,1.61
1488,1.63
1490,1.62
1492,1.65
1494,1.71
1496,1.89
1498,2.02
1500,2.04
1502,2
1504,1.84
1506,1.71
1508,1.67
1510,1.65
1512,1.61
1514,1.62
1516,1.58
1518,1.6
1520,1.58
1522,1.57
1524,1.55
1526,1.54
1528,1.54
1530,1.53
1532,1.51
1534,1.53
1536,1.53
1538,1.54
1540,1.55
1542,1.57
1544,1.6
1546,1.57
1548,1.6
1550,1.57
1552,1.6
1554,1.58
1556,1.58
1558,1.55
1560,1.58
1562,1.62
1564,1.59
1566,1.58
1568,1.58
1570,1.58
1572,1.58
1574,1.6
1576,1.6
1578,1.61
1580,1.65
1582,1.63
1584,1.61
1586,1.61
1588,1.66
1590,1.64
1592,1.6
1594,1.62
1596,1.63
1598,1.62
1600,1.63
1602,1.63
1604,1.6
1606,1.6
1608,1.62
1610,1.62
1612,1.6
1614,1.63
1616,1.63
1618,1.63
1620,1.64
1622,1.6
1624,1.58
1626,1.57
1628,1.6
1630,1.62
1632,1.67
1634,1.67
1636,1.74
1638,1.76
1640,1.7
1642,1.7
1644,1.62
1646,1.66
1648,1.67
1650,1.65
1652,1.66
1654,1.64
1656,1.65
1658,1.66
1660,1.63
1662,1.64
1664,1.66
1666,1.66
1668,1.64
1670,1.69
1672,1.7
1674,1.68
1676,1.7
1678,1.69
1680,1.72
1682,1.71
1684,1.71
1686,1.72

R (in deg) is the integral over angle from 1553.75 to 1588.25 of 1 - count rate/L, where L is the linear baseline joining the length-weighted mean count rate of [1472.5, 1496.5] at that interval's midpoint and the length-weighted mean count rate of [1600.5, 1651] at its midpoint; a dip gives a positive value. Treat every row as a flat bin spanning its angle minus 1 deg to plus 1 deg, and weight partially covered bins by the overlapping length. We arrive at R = 0.9 deg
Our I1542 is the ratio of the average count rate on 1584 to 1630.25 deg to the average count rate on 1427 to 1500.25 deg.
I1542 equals 0.97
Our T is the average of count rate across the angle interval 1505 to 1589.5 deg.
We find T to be 1.59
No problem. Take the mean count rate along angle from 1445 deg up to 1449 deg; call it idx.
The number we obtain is 1.65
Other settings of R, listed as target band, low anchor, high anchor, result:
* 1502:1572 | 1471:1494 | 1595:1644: 1.6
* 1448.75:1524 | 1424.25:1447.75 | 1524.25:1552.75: -3.3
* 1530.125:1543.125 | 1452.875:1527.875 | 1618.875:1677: 1.0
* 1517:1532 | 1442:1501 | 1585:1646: 1.0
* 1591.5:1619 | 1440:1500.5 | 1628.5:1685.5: 0.9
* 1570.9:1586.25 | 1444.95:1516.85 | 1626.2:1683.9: 0.6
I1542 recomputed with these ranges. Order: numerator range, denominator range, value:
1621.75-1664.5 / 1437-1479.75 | 1.00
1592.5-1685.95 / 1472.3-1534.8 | 0.99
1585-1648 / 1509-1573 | 1.04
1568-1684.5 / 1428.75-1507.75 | 0.97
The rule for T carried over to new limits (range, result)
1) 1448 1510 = 1.7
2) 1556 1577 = 1.59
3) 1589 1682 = 1.65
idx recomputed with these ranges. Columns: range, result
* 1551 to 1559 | 1.58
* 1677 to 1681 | 1.71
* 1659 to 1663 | 1.63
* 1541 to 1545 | 1.58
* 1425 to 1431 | 1.66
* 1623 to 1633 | 1.61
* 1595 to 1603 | 1.63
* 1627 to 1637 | 1.66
